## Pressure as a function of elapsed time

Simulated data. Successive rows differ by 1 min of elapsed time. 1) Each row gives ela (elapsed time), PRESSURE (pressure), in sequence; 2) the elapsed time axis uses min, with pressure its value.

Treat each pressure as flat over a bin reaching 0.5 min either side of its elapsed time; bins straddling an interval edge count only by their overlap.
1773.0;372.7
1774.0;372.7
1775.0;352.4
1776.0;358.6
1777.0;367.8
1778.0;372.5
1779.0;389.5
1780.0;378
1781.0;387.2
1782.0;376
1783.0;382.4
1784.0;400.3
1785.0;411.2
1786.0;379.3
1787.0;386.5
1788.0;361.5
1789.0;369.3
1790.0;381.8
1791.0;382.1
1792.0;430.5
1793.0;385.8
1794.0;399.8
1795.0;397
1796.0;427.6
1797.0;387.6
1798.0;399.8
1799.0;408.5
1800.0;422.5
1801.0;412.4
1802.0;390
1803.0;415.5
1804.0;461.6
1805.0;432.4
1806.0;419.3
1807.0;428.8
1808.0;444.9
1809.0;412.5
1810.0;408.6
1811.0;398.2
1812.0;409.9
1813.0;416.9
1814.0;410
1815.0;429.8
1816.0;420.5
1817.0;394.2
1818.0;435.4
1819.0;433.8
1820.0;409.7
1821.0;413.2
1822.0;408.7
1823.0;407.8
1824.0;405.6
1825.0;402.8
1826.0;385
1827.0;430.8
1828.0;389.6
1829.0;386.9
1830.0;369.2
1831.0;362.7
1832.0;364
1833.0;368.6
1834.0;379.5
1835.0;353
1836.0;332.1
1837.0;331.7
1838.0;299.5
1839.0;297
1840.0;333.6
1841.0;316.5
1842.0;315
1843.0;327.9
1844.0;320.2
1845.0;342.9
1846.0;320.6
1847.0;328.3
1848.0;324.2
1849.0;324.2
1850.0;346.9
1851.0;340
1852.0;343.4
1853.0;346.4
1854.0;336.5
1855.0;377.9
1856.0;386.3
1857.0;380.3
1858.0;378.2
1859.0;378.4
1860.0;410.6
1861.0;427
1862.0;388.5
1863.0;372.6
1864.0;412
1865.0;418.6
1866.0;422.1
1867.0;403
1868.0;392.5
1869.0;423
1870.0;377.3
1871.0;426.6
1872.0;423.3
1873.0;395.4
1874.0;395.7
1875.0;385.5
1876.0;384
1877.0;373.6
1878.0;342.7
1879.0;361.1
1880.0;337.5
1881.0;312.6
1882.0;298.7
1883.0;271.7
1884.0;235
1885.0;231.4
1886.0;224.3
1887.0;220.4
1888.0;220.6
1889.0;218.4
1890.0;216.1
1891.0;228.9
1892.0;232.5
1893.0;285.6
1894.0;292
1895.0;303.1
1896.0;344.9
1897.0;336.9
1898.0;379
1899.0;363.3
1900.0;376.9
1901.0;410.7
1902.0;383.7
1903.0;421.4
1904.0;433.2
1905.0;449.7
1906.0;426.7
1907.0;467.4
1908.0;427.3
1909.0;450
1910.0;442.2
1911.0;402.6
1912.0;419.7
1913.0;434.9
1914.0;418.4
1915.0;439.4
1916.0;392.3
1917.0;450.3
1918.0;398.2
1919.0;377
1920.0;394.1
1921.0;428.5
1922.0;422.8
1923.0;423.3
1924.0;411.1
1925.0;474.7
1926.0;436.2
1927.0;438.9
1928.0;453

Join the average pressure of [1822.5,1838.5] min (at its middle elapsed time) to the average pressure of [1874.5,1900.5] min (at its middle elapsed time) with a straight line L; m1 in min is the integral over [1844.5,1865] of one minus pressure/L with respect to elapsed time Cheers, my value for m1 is -1.4 min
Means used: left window 373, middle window 365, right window 299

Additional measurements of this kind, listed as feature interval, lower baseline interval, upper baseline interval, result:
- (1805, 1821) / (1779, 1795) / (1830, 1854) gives -2.42 min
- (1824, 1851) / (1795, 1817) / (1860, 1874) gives 4.07 min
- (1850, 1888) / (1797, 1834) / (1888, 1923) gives 3.06 min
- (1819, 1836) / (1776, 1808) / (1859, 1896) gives -0.77 min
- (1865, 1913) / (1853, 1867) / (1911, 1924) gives 5.85 min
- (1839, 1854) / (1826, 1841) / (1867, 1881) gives 1.46 min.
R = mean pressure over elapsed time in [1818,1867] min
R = 369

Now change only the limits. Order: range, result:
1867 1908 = 342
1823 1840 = 366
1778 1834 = 402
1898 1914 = 419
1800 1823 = 418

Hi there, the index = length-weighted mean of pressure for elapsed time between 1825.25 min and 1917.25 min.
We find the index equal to 359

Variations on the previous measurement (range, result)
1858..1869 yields 402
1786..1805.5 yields 402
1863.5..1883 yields 381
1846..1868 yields 373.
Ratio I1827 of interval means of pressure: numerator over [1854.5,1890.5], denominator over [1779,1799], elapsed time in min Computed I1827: 0.90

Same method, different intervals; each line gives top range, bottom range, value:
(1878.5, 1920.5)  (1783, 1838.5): 0.88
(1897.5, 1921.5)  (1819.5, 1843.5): 1.14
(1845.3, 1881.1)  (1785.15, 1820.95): 0.92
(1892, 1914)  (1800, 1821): 0.93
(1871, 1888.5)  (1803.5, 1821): 0.76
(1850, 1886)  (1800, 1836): 0.90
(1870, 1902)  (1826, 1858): 0.91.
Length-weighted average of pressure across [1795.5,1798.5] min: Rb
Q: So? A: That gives 405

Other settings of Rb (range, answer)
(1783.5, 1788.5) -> 388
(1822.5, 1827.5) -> 406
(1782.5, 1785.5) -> 398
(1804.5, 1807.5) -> 427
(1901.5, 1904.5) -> 413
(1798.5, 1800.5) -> 416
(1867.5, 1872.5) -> 409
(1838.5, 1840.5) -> 315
